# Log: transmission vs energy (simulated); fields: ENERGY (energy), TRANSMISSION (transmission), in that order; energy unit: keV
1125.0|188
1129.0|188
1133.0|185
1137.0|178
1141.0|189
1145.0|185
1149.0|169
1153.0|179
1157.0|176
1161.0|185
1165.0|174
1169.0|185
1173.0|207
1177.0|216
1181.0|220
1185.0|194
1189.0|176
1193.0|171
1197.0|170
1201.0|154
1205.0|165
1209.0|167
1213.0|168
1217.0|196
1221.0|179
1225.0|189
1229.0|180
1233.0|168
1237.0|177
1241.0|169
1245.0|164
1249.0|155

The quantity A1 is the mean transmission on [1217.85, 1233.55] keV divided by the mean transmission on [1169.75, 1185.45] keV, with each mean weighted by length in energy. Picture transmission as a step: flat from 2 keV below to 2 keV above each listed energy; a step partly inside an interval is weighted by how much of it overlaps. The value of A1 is 0.87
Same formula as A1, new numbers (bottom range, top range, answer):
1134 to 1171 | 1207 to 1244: 0.98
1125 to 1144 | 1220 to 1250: 0.93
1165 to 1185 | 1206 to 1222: 0.87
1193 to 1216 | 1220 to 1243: 1.06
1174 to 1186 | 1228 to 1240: 0.82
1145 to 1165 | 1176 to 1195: 1.09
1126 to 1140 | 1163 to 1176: 1.03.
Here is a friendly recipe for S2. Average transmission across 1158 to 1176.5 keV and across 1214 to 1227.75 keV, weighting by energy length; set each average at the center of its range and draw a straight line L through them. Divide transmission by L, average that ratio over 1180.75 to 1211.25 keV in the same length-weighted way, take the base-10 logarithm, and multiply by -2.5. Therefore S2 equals 0.08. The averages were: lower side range 189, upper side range 186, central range 175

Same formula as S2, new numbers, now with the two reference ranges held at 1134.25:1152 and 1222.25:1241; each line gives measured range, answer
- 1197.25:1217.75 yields 0.062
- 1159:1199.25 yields -0.061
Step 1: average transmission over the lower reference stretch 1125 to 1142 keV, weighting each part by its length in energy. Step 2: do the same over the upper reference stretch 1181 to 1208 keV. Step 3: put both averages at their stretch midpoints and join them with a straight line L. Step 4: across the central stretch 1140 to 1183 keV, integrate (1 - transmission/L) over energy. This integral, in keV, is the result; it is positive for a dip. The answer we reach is -2.19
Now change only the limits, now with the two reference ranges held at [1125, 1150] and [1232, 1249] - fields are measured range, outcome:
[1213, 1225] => -0.9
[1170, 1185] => -2.7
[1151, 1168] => 0.1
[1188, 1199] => 0.2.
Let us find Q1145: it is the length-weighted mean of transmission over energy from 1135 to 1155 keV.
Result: 180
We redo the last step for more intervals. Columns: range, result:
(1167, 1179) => 203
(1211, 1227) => 183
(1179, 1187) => 207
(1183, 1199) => 178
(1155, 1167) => 178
